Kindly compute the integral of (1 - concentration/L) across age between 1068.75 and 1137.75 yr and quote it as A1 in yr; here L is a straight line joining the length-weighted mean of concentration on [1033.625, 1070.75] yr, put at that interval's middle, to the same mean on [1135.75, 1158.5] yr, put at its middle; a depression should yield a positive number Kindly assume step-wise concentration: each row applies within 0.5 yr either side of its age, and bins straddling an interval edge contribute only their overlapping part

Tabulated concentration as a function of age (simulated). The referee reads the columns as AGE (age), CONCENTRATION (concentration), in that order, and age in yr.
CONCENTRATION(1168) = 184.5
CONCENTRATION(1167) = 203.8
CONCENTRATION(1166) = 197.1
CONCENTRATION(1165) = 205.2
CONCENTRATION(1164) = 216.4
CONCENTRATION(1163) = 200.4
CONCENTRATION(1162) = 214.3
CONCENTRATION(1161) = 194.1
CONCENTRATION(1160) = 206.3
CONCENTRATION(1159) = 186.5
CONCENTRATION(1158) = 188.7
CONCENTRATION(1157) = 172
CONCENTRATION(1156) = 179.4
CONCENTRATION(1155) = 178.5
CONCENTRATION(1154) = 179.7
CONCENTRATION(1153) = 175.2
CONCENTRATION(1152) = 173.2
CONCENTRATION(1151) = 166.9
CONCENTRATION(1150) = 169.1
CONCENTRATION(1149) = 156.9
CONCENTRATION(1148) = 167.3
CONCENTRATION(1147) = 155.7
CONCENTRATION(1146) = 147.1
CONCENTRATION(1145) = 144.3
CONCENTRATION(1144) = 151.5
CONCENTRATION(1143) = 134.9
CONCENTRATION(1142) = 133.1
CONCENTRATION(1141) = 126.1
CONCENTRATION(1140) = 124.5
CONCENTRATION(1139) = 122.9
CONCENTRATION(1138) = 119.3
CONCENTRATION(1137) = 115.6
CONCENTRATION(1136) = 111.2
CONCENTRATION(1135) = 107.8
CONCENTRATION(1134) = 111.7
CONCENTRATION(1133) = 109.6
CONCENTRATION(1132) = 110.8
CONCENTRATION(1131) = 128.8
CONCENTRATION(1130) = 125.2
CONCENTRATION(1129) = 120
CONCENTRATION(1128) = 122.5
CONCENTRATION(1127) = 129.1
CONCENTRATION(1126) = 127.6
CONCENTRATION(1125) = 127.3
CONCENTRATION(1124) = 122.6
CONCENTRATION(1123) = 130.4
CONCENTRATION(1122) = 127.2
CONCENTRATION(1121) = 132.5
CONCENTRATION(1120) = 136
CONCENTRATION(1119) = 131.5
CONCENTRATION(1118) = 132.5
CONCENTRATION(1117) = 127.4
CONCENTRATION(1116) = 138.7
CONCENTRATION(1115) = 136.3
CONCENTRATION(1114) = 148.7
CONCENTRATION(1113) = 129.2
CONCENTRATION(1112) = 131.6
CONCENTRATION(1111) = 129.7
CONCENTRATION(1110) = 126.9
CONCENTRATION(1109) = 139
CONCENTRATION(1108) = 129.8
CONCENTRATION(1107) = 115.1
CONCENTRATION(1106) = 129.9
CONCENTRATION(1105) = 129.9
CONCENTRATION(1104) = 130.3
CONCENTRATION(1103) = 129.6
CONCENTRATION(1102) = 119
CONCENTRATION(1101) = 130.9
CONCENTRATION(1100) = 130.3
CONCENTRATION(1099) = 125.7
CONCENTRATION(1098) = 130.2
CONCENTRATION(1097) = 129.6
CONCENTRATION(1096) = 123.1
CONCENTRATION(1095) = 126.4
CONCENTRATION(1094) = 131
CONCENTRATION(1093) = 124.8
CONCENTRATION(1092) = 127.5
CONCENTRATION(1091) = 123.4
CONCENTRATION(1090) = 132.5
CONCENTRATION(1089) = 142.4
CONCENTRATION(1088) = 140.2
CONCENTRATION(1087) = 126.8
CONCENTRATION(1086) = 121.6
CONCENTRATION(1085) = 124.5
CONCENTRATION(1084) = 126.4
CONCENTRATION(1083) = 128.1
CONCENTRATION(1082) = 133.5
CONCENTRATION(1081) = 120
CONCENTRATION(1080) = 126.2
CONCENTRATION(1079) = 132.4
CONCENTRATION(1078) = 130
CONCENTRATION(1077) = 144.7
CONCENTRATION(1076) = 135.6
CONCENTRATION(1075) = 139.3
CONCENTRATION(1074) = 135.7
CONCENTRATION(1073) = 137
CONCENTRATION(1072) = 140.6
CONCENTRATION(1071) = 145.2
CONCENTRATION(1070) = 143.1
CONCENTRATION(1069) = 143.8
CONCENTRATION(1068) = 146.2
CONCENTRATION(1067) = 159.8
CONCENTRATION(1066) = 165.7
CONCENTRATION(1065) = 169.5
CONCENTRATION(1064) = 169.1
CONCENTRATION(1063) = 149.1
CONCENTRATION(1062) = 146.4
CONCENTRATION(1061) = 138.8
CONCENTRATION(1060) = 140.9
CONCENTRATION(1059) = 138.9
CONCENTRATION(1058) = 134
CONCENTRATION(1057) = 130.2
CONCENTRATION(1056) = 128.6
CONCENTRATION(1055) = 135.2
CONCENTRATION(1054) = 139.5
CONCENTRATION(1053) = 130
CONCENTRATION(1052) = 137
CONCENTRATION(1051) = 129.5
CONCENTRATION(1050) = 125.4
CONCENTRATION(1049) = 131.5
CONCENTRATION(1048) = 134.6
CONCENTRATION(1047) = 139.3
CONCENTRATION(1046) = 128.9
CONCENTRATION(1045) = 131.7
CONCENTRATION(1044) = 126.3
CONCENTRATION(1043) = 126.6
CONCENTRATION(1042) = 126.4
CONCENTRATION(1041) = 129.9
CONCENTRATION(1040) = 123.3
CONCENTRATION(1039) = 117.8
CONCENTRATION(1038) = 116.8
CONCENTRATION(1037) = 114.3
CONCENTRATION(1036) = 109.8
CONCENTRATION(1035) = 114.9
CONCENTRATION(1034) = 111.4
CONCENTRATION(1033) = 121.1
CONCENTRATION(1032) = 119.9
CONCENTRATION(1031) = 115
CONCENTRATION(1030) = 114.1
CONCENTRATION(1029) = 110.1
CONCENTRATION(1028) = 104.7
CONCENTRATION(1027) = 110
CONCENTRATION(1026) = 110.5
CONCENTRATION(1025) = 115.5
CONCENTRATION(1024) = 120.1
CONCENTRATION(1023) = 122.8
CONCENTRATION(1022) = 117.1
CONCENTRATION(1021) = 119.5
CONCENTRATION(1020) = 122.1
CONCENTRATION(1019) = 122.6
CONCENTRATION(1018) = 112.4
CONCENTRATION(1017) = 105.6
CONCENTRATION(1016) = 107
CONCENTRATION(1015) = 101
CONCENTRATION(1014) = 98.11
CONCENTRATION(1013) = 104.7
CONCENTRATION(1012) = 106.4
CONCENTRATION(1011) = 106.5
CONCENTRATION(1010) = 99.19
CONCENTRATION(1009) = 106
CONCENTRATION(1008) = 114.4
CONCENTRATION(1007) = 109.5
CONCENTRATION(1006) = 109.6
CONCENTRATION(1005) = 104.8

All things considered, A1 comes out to 7.2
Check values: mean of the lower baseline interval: 135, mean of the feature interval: 129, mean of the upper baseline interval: 152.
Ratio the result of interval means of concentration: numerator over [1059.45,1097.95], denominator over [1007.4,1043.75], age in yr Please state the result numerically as 1.21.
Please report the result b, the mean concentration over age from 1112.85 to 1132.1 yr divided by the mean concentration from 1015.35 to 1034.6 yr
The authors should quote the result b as 1.13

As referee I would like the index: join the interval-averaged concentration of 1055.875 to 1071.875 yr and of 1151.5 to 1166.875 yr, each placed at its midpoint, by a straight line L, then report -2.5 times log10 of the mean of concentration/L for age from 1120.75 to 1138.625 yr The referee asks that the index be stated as 0.42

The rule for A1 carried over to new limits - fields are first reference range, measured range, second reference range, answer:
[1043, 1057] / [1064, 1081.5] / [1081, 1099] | -1.72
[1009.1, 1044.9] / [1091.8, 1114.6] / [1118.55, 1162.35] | 1.01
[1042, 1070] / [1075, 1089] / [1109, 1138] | 0.38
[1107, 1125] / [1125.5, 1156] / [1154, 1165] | 5.25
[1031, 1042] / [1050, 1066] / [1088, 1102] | -2.51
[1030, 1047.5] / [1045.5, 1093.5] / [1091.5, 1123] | -4.42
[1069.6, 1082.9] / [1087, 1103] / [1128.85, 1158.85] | 1.02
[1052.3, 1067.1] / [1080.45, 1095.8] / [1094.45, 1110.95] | 0.58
